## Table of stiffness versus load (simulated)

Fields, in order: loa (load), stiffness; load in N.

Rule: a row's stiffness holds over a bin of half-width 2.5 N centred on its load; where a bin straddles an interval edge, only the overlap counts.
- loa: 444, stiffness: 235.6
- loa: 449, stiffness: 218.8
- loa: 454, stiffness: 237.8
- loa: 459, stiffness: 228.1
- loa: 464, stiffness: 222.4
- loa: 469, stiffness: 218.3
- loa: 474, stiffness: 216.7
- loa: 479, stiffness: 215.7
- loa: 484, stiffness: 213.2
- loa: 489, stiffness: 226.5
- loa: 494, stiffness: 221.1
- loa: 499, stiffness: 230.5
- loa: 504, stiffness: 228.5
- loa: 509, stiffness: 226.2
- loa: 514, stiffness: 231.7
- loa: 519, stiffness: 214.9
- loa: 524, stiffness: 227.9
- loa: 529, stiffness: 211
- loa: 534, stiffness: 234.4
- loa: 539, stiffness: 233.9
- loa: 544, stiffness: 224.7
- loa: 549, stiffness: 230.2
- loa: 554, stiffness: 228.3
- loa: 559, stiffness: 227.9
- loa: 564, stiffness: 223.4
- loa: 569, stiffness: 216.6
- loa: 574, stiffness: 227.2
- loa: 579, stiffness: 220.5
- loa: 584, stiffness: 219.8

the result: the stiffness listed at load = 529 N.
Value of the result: 211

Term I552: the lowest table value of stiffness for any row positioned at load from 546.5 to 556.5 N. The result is 228.3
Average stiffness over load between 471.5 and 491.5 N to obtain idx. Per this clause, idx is 218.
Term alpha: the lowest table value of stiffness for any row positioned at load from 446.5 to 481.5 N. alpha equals 215.7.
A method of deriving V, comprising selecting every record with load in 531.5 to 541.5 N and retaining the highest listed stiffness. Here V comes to 234.4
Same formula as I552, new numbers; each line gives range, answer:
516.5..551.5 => 211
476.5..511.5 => 213.2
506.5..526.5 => 214.9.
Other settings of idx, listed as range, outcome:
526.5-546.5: 226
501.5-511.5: 227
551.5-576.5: 225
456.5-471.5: 223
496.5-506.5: 230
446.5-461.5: 228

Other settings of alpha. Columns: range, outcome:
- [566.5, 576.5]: 216.6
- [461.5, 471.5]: 218.3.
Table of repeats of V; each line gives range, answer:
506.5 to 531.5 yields 231.7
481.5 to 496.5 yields 226.5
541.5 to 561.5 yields 230.2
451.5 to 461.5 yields 237.8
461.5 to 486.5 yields 222.4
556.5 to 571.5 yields 227.9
